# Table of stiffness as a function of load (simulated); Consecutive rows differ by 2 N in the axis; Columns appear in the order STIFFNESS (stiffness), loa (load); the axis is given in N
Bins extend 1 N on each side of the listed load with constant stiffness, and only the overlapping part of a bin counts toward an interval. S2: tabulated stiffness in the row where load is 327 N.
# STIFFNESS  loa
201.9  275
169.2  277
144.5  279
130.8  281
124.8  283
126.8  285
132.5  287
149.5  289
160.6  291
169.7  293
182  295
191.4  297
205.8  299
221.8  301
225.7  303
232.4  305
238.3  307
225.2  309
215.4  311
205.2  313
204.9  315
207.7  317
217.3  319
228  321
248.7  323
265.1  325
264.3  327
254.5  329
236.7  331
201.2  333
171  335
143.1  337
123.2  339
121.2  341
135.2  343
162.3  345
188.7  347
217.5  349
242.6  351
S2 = 264.3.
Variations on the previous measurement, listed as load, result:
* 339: 123.2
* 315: 204.9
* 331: 236.7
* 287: 132.5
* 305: 232.4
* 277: 169.2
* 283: 124.8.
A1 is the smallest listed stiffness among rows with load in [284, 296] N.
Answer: 126.8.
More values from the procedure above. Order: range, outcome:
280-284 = 124.8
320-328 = 228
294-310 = 182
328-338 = 143.1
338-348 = 121.2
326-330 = 254.5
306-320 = 204.9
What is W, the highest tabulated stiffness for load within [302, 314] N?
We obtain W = 238.3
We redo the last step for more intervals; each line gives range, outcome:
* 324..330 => 265.1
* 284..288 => 132.5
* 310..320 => 217.3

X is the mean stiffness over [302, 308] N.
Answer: 232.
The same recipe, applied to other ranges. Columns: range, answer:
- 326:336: 226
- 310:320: 210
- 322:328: 259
